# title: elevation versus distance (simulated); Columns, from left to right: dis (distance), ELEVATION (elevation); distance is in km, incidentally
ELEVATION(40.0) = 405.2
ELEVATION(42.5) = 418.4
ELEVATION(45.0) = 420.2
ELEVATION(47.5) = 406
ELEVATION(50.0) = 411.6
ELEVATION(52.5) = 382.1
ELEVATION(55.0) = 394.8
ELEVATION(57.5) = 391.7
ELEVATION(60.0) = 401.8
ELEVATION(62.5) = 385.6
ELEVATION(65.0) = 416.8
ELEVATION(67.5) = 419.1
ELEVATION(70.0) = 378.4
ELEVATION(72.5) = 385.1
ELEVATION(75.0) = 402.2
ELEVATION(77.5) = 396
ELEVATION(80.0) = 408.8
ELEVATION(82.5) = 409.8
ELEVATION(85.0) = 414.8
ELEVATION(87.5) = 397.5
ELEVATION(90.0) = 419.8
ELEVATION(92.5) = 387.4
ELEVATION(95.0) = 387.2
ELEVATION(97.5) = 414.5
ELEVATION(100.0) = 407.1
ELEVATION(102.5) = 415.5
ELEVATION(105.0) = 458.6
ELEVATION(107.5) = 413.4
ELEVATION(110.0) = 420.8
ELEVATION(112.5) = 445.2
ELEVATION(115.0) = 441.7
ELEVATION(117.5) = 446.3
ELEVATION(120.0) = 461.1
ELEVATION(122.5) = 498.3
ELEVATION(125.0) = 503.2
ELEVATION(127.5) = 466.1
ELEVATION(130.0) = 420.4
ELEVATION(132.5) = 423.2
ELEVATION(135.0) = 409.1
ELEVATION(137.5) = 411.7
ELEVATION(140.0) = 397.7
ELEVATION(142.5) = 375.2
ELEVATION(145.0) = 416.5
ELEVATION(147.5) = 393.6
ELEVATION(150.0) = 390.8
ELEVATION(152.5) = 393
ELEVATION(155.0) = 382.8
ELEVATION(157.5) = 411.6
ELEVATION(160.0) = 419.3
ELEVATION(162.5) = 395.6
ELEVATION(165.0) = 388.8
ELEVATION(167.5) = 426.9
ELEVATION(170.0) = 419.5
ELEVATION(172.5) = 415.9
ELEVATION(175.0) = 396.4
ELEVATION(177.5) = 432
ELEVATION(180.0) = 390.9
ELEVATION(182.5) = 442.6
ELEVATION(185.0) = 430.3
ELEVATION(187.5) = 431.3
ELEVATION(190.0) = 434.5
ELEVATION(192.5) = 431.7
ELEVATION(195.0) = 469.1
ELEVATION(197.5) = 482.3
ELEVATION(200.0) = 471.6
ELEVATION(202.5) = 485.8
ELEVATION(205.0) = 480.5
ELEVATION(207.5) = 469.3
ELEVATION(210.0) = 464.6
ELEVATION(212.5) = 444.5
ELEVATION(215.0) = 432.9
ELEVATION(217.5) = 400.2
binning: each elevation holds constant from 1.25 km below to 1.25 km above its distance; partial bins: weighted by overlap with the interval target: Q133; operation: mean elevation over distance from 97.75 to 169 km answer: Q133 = 422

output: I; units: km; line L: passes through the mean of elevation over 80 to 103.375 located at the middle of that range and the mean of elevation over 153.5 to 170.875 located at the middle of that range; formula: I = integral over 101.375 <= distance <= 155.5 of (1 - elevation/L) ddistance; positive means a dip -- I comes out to -2.84 km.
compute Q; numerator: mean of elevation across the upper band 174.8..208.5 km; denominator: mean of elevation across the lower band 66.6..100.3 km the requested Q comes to 1.1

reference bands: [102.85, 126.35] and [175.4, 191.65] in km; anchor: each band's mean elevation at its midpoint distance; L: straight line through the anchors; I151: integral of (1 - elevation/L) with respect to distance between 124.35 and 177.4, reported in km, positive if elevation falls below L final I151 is 3.2 km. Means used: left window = 453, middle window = 412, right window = 425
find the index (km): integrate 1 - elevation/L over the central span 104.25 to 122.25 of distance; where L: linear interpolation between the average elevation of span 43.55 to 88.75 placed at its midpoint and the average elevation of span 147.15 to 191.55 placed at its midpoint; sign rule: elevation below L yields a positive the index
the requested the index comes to -1.7 km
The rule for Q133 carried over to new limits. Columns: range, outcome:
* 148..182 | 405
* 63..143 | 420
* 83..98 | 403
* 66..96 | 401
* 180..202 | 447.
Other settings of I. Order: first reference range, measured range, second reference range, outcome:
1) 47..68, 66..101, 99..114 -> 1.06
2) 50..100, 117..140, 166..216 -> -1.46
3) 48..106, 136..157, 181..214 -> 1.83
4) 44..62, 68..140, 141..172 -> -3.89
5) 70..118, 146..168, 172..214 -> 1.74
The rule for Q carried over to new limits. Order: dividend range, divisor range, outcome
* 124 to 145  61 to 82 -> 1.06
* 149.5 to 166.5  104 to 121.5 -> 0.90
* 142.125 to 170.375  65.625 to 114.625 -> 0.98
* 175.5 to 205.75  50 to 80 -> 1.13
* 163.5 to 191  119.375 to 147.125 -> 0.97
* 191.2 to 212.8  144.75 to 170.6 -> 1.16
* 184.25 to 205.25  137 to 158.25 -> 1.15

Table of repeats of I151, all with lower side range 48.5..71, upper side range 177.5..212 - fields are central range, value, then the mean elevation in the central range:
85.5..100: 0.3 km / 402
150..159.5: 0.8 km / 397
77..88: 0.0 km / 407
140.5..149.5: 0.8 km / 395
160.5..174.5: 1.0 km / 409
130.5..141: 0.4 km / 411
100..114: -0.4 km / 429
